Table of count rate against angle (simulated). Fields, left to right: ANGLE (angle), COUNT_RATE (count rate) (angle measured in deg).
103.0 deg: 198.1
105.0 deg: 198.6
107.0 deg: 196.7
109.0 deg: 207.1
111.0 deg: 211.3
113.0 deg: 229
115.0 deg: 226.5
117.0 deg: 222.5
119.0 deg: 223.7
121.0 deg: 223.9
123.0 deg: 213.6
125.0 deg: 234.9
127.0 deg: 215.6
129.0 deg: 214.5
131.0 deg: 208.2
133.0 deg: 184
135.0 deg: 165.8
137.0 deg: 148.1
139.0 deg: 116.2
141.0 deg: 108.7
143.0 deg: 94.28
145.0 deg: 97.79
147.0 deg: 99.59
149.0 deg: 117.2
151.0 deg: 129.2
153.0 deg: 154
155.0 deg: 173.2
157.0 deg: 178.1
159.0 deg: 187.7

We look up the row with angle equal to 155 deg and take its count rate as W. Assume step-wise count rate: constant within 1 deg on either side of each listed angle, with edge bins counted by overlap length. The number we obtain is 173.2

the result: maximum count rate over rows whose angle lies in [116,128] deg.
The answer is 234.9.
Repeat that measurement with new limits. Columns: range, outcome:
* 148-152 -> 129.2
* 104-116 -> 229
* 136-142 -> 148.1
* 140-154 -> 154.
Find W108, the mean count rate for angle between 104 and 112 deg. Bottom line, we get 203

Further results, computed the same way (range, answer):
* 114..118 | 224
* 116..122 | 223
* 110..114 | 220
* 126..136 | 198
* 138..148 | 103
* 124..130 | 222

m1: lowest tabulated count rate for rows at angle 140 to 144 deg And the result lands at 94.28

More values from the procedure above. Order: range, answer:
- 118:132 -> 208.2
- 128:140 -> 116.2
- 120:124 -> 213.6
